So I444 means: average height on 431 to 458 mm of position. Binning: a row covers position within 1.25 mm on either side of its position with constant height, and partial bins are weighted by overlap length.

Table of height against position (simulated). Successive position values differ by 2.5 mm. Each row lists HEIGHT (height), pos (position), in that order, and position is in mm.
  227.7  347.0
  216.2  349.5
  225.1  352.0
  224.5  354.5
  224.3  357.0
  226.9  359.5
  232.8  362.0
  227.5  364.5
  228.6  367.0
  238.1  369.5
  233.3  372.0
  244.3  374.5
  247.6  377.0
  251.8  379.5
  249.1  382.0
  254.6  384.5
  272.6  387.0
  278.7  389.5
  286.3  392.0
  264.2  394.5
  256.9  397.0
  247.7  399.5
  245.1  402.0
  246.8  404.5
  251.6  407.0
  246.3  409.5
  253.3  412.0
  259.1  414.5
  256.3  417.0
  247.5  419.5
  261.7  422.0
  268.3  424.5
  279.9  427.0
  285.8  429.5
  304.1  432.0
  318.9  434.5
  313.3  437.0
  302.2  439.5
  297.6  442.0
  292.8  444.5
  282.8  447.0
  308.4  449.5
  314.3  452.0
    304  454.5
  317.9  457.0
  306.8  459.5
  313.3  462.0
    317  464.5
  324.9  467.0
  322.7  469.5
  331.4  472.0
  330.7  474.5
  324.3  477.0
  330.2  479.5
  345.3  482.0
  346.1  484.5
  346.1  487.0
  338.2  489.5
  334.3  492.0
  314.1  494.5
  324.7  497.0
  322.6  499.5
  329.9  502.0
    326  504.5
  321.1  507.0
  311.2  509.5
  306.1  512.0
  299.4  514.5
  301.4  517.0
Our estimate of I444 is 305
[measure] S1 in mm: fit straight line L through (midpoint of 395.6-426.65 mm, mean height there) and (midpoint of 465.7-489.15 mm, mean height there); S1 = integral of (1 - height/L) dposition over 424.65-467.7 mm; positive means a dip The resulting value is -1.1 mm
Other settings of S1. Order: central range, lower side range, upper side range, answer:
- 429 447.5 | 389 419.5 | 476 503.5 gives -0.9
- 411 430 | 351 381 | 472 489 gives 1.3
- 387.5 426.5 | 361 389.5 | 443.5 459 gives 1.5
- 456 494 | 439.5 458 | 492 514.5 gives -2.2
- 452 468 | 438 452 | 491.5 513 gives -0.5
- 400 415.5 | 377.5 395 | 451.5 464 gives 1.6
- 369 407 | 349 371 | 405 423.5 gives -2.2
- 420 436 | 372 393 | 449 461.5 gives 0.3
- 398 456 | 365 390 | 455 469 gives 2.1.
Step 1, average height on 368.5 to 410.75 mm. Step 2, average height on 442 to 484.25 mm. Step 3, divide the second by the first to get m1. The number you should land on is 1.2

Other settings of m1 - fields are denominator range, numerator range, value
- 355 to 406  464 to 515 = 1.32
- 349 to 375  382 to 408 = 1.13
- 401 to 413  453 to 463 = 1.25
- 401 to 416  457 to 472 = 1.27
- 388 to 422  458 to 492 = 1.28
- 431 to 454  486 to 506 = 1.08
